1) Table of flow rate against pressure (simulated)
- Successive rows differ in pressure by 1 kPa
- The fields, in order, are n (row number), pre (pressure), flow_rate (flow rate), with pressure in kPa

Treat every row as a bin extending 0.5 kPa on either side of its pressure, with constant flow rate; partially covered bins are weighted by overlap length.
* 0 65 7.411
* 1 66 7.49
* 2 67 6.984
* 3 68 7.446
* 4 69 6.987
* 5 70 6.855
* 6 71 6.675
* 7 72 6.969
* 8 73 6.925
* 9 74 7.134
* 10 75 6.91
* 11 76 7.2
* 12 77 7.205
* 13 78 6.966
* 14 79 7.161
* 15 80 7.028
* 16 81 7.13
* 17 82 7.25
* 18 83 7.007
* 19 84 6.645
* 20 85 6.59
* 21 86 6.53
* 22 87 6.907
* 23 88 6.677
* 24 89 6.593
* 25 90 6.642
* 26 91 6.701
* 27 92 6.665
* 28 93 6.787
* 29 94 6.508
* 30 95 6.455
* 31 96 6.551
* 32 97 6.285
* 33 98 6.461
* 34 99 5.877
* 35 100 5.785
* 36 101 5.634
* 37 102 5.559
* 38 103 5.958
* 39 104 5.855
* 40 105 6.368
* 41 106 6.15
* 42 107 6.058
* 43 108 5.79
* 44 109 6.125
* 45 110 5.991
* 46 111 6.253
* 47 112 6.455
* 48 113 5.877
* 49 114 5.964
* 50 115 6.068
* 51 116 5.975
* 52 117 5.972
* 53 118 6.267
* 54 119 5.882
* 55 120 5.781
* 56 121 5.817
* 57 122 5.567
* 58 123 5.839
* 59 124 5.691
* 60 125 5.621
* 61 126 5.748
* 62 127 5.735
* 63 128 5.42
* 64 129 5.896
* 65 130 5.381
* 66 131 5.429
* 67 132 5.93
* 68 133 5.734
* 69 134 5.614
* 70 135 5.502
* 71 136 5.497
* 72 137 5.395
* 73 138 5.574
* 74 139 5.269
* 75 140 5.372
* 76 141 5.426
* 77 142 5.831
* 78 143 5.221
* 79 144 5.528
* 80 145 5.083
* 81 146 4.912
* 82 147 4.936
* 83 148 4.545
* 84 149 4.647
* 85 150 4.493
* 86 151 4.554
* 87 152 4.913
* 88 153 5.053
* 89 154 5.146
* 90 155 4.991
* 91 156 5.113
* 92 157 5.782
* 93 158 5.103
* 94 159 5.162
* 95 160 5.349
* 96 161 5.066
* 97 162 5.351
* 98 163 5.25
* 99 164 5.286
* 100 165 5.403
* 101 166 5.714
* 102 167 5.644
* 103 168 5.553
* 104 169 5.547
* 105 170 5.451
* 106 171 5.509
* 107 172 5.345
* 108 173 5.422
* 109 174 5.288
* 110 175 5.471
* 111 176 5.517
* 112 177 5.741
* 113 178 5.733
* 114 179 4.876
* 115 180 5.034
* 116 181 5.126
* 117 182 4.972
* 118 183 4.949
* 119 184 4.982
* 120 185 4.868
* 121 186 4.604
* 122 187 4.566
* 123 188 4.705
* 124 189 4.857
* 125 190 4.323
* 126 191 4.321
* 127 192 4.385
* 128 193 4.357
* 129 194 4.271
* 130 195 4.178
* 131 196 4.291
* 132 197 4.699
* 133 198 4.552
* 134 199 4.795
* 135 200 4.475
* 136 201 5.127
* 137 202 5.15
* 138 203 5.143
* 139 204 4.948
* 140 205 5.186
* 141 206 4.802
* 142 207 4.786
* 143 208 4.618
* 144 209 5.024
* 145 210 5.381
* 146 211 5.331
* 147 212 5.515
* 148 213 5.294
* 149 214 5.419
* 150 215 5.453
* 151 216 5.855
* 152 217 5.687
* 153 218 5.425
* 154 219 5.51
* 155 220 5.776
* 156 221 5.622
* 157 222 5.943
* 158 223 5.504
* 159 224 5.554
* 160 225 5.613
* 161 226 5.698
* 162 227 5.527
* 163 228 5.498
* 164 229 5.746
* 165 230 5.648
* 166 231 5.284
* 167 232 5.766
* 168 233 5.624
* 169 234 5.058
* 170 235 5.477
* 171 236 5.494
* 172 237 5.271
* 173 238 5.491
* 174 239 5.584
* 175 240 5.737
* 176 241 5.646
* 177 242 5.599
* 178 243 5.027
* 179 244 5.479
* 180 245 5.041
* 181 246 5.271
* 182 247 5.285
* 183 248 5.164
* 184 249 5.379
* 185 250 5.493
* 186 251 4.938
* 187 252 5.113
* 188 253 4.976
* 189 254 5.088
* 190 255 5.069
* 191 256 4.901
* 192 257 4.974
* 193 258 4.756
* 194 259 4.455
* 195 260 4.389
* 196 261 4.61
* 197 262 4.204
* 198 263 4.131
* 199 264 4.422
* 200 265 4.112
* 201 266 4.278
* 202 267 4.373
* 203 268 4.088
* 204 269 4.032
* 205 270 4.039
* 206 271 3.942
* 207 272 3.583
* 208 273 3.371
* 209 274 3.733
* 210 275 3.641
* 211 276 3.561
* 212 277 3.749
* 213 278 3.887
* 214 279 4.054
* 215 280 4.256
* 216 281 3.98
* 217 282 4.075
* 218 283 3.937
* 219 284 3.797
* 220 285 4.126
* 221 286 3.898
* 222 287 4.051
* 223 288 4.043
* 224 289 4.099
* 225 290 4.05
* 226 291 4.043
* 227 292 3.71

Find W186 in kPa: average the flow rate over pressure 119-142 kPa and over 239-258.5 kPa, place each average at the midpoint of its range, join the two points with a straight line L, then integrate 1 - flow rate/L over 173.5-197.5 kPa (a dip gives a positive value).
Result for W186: 2.6 kPa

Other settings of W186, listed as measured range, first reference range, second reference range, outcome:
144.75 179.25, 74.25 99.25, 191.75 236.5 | 3.6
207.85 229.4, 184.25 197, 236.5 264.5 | -3.4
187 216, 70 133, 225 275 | 2.8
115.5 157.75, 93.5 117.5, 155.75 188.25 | 2.0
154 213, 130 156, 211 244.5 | 3.5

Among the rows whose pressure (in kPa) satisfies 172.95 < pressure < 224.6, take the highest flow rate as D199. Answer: 5.943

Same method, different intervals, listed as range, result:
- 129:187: 5.93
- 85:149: 6.907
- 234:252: 5.737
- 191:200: 4.795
